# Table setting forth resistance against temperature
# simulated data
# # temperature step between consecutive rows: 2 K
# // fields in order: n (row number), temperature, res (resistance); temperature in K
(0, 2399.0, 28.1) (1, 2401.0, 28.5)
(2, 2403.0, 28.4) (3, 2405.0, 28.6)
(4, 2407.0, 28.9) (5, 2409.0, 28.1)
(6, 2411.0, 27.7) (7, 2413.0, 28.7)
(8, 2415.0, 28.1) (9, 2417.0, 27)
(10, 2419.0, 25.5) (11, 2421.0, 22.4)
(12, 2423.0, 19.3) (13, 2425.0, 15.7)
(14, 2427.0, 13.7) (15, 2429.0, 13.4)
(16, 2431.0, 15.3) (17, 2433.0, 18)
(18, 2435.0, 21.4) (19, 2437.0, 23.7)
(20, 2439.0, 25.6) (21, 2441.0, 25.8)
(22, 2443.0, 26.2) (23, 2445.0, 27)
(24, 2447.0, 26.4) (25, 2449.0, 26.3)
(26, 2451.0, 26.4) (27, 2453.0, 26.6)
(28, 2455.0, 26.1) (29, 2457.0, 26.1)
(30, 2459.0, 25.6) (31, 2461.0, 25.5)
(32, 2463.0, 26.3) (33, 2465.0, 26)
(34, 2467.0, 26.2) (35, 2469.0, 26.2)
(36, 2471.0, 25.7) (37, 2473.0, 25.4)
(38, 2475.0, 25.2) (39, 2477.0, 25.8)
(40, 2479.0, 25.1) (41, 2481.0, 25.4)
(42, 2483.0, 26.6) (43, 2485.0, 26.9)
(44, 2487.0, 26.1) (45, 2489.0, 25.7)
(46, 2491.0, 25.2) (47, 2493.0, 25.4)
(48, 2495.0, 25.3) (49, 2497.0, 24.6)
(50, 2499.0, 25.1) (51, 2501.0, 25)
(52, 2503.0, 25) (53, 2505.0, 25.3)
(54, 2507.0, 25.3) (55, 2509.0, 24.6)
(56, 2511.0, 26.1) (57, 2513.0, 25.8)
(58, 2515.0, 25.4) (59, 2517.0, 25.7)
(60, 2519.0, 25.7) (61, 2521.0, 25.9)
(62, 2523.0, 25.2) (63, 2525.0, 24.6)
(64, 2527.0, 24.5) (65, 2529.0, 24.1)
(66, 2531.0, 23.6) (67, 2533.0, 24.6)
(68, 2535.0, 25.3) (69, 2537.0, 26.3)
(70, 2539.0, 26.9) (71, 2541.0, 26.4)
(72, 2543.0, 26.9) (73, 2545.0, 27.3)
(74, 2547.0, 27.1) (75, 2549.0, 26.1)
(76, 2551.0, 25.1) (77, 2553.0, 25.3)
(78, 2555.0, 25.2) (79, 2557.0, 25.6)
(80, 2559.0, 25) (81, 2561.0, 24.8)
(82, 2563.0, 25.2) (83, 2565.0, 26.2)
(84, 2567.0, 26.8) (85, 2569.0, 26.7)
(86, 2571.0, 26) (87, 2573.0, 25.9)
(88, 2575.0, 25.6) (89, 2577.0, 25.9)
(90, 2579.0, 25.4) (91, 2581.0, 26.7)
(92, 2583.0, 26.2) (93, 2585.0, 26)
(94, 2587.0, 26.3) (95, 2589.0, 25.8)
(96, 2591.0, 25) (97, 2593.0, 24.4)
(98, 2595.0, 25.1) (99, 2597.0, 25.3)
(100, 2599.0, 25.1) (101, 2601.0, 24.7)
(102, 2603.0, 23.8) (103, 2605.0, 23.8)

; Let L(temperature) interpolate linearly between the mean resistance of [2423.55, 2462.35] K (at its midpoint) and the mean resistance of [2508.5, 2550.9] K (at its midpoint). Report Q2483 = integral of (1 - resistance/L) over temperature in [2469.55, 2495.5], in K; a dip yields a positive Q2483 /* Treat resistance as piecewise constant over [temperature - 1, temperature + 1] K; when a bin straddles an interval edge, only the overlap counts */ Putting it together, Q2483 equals -1.7 K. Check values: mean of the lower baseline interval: 22.9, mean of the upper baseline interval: 25.6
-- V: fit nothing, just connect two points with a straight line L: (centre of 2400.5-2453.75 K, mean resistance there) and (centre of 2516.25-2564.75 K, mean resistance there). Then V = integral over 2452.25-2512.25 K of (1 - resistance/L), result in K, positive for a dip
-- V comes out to -2.04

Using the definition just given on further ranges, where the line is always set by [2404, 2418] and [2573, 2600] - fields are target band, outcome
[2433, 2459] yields 2.2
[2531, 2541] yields 0.3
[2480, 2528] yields 2.5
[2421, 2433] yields 5.0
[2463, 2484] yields 1.1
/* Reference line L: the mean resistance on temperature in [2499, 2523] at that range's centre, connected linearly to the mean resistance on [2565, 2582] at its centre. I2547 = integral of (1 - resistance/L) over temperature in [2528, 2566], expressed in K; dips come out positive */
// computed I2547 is 0.3 K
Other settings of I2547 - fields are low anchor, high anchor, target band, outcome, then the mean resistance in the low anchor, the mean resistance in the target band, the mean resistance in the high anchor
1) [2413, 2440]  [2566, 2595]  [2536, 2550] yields -1.1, 21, 26.7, 25.9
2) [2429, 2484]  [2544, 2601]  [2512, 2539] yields 0.2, 24.8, 25.2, 25.7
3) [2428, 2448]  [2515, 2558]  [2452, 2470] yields -2.4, 22.3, 26.1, 25.6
